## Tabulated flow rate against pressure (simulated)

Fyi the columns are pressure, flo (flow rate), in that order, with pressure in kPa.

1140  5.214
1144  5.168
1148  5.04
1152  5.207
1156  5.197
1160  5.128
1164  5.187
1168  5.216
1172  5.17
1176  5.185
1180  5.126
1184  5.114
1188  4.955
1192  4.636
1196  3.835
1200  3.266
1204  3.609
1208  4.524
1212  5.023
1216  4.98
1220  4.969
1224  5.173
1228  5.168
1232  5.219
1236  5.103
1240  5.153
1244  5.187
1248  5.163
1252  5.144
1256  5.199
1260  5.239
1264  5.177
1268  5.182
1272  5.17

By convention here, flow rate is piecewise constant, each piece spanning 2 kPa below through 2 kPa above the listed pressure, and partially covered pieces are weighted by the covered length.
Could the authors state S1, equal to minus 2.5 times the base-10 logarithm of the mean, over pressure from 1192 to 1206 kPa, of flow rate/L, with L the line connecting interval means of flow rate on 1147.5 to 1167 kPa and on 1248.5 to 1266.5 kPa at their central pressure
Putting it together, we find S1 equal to 0.36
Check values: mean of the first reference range 5.16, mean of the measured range 3.72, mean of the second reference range 5.19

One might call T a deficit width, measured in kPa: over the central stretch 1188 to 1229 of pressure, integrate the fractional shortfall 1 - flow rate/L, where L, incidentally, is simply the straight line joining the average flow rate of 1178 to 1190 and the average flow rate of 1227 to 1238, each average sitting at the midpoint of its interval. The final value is 4.75 kPa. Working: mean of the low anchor 5.07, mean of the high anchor 5.16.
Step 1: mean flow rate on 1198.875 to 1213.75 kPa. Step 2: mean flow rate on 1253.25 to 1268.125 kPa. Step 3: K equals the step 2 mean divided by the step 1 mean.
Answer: 1.26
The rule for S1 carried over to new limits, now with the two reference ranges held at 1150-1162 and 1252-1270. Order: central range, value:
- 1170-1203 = 0.122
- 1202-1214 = 0.182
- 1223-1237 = 0.004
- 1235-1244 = 0.010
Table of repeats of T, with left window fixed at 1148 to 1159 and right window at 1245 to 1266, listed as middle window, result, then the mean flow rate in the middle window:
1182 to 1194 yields 0.6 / 4.9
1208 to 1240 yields 0.7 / 5.06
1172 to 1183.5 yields 0.0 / 5.15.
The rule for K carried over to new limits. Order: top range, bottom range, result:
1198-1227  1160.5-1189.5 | 0.88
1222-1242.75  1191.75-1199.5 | 1.30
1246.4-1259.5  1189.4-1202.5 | 1.31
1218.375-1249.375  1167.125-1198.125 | 1.05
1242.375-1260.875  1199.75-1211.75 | 1.28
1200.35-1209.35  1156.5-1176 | 0.75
